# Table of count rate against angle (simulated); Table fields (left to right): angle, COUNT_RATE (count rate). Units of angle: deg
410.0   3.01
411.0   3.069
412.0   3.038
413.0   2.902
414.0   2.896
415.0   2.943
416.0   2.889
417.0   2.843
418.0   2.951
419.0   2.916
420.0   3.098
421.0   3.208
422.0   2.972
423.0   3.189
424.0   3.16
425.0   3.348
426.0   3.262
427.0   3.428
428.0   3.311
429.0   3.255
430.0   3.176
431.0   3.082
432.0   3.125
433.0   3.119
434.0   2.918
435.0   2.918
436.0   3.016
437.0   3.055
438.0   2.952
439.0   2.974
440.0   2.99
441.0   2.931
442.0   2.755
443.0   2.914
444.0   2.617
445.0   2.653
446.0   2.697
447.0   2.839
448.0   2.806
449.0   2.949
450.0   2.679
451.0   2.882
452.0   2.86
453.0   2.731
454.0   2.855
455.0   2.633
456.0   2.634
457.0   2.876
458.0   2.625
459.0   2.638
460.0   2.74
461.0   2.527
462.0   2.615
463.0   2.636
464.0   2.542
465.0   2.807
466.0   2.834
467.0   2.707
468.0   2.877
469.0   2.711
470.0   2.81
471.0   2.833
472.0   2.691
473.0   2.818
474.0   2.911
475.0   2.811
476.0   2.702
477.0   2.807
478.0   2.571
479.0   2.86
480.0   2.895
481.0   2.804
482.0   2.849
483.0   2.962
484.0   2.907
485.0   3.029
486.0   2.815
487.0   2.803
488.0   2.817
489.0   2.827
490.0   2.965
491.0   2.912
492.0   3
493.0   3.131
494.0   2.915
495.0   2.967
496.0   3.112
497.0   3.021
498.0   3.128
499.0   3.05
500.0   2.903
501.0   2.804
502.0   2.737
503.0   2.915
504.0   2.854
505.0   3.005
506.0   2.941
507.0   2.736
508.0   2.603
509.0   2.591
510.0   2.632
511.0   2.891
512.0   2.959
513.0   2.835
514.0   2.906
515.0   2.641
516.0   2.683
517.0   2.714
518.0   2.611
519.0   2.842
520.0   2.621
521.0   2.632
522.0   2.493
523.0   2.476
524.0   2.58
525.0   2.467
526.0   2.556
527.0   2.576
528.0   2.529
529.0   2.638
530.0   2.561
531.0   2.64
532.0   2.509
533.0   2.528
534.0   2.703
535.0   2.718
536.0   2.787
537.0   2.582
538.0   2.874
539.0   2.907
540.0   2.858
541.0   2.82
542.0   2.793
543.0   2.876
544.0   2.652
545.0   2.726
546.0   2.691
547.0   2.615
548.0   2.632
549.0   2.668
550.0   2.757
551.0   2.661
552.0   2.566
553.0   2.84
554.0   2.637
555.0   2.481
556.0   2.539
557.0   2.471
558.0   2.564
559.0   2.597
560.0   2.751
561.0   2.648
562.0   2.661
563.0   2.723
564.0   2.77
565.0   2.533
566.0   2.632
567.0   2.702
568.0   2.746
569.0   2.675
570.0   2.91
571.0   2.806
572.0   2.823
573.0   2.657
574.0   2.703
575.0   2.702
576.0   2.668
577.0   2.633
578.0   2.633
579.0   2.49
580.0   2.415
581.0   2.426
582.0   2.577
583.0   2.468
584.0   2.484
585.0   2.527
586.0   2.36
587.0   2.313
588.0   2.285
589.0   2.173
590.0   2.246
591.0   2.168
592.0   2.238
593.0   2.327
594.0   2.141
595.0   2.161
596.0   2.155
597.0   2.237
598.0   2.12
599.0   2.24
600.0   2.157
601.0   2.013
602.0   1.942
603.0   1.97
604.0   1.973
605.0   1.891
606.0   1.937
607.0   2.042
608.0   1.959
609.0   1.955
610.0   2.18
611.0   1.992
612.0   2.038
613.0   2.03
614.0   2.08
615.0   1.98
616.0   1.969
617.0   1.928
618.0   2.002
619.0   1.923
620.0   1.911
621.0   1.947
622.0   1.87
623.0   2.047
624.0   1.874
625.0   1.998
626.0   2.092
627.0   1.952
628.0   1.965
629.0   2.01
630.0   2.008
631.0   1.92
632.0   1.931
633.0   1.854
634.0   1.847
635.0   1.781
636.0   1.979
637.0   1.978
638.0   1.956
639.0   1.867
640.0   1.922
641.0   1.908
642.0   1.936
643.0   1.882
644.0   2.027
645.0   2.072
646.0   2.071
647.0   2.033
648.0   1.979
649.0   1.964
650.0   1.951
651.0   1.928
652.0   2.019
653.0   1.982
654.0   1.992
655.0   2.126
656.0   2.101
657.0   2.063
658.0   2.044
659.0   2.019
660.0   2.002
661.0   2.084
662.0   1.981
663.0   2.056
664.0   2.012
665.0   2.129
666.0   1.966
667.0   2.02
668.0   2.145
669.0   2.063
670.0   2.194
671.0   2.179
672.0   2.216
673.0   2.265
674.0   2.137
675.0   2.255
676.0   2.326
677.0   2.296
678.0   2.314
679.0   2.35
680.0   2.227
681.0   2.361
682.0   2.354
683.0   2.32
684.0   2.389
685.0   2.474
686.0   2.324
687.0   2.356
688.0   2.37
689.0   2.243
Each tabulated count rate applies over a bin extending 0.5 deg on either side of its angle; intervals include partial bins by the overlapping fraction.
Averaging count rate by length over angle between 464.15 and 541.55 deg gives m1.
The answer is 2.78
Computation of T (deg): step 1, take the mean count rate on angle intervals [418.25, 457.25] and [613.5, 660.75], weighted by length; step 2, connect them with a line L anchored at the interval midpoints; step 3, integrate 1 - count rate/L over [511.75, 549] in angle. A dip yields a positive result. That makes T -2.6 deg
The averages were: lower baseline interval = 2.97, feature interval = 2.68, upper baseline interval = 1.97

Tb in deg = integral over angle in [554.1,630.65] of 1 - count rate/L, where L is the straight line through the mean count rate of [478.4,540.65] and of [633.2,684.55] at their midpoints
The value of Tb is 3.5 deg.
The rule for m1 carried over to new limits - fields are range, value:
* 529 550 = 2.71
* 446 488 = 2.78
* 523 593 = 2.61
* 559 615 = 2.36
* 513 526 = 2.64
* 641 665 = 2.01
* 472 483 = 2.8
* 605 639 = 1.97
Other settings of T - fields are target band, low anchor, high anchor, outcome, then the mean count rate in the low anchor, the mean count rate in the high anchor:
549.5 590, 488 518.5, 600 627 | -4.54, 2.87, 1.99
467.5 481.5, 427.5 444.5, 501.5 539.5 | 0.35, 3.01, 2.7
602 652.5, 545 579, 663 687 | 9.36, 2.67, 2.23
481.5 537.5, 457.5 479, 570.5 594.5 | -3.04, 2.73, 2.47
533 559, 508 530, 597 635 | -2.32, 2.66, 1.99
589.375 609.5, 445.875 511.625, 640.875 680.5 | 2.06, 2.82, 2.08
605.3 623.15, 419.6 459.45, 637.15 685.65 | 2.33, 2.95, 2.1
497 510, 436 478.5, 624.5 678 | -1.27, 2.78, 2.03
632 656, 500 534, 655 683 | 3.02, 2.69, 2.16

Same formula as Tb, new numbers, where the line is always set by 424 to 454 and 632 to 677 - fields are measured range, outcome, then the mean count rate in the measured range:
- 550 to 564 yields -1.0 deg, 2.64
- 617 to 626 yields 0.9 deg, 1.95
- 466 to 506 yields -1.6 deg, 2.88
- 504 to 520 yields -0.7 deg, 2.77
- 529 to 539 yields -0.4 deg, 2.67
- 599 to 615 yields 1.6 deg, 2.02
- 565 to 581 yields -1.9 deg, 2.67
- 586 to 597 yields 0.4 deg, 2.23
